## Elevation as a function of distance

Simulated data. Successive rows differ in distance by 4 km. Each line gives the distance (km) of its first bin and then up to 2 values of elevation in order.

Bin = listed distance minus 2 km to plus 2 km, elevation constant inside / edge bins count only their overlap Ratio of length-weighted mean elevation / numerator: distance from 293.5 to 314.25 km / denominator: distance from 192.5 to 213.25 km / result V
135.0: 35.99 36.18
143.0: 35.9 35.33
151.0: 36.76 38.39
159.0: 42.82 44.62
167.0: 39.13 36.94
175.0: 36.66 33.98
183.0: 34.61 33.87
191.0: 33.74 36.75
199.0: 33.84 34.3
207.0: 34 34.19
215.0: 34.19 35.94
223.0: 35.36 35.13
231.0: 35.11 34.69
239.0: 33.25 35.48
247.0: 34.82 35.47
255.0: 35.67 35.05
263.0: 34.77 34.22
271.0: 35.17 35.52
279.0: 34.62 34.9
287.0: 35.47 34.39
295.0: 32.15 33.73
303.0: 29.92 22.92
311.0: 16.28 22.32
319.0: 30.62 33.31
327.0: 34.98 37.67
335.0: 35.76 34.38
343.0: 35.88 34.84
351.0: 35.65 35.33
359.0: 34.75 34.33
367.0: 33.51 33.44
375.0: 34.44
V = 0.77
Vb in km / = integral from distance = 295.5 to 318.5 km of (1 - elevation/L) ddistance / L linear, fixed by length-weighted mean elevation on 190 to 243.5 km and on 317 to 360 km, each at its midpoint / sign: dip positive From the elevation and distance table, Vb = 5.9 km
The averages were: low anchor 34.7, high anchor 34.8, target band 25.9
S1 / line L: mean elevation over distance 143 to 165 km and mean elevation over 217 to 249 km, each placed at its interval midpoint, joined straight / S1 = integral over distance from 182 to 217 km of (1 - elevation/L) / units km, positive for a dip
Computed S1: 2.3 km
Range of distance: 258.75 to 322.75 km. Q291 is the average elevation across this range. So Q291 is 31.3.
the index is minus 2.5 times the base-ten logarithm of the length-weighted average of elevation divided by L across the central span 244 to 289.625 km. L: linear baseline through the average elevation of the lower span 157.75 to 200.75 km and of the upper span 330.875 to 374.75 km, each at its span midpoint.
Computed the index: 0.026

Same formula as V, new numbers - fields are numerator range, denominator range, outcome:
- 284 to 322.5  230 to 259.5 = 0.83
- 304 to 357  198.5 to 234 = 0.91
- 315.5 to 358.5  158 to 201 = 0.93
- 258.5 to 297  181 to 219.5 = 1.00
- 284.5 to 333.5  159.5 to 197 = 0.82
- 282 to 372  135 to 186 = 0.87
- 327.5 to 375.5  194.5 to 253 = 1.01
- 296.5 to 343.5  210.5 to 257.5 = 0.87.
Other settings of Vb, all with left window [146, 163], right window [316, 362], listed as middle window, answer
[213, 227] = 0.9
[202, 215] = 1.3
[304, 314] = 4.1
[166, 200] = 2.7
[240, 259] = 0.8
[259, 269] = 0.5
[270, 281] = 0.3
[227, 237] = 0.6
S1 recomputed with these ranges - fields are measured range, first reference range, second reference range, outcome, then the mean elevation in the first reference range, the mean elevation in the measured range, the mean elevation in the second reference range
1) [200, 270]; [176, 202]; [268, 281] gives 0.0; 34.5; 34.8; 35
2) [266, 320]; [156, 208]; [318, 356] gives 7.1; 36.6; 30.8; 34.9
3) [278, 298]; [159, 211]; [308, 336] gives -1.9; 36.2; 34.3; 29.7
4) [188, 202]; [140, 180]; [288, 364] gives 0.8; 38.1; 34.7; 32.1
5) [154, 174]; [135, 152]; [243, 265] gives -2.5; 36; 40.3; 35.2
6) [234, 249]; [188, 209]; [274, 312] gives -0.7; 34.5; 34.6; 31.3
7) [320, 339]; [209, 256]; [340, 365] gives 0.0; 34.9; 35.1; 35.1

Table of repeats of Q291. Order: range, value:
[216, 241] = 34.9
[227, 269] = 34.9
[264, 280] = 34.9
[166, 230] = 35.1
